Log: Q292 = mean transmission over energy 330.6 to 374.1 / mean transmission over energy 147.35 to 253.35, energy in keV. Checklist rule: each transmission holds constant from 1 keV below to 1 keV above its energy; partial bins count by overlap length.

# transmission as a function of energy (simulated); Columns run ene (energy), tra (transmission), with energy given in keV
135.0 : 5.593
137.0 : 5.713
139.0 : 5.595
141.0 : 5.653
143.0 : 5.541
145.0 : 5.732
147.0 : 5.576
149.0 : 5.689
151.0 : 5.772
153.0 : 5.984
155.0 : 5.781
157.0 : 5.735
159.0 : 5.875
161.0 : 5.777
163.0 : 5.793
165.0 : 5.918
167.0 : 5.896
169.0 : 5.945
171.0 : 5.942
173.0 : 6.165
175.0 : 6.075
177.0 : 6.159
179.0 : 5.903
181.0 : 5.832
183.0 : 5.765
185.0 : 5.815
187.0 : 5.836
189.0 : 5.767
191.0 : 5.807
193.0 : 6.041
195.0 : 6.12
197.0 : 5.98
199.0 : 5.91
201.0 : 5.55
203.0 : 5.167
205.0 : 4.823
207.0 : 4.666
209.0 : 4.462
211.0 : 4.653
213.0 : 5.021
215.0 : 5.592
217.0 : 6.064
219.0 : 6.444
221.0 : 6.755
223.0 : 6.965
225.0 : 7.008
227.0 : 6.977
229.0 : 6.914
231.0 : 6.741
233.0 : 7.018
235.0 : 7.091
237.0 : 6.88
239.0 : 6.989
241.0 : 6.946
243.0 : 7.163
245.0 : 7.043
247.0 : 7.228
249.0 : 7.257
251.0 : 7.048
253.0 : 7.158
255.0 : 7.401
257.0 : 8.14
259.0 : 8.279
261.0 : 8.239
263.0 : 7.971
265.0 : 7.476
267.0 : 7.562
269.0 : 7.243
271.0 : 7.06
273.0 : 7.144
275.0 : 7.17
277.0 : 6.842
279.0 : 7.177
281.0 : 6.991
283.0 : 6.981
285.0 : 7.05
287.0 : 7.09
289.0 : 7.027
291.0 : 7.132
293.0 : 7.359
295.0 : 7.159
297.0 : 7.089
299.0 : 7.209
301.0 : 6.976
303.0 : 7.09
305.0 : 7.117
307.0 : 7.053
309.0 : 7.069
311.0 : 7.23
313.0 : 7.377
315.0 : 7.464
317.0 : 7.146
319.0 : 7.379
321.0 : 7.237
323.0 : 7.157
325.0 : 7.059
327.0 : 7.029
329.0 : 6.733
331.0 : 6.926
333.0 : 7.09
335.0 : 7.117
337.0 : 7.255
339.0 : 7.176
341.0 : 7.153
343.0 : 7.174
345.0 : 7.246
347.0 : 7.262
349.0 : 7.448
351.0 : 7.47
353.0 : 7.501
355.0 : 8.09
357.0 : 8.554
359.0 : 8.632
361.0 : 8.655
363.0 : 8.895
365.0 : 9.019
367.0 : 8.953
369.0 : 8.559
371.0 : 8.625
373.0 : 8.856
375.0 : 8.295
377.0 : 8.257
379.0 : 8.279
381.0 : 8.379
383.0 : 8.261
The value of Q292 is 1.29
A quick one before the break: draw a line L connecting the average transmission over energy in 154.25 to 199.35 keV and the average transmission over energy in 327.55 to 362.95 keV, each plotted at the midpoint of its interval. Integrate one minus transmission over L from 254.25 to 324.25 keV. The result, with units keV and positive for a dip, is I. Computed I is -3.1 keV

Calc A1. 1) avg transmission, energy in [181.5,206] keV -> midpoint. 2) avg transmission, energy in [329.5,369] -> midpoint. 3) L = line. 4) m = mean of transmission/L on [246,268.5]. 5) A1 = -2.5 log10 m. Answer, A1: -0.161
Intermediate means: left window 5.72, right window 7.78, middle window 7.61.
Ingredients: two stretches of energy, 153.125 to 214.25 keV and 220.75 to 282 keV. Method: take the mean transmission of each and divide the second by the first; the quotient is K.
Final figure 1.3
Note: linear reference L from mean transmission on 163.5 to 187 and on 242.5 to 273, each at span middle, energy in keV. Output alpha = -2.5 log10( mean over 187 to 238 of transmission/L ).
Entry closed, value 0.11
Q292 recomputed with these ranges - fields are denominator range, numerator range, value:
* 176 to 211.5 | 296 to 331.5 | 1.28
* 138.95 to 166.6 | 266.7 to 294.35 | 1.24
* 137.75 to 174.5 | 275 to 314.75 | 1.23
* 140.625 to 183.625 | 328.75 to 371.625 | 1.34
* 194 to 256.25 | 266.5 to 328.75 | 1.12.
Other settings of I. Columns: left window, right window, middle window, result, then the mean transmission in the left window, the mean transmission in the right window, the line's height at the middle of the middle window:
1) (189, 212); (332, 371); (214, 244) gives -4.6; 5.4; 7.87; 5.86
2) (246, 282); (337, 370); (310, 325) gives 0.9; 7.41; 7.96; 7.74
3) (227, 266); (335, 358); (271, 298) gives 1.0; 7.31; 7.47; 7.37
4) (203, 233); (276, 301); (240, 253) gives -1.4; 5.95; 7.09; 6.41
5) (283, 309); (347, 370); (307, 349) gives 2.9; 7.11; 8.3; 7.72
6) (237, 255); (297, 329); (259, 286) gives -0.8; 7.11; 7.16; 7.13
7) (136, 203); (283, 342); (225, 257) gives -3.0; 5.83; 7.13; 6.48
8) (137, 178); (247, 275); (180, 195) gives 1.1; 5.83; 7.51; 6.32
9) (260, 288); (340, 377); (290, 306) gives 0.8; 7.29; 8.14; 7.53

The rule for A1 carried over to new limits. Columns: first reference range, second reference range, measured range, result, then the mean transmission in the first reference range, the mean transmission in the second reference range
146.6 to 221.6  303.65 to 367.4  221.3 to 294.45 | -0.098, 5.73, 7.5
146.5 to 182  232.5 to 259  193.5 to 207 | 0.169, 5.88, 7.23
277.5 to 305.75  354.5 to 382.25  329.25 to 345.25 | 0.124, 7.1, 8.58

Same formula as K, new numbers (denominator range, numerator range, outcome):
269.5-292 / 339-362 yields 1.09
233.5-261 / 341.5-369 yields 1.10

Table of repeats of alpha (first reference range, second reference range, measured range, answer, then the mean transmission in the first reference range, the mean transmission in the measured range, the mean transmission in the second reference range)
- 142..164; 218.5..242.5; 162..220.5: 0.11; 5.75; 5.7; 6.91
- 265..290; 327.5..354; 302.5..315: 0.00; 7.13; 7.18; 7.19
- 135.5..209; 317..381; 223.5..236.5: -0.09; 5.74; 6.96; 7.78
